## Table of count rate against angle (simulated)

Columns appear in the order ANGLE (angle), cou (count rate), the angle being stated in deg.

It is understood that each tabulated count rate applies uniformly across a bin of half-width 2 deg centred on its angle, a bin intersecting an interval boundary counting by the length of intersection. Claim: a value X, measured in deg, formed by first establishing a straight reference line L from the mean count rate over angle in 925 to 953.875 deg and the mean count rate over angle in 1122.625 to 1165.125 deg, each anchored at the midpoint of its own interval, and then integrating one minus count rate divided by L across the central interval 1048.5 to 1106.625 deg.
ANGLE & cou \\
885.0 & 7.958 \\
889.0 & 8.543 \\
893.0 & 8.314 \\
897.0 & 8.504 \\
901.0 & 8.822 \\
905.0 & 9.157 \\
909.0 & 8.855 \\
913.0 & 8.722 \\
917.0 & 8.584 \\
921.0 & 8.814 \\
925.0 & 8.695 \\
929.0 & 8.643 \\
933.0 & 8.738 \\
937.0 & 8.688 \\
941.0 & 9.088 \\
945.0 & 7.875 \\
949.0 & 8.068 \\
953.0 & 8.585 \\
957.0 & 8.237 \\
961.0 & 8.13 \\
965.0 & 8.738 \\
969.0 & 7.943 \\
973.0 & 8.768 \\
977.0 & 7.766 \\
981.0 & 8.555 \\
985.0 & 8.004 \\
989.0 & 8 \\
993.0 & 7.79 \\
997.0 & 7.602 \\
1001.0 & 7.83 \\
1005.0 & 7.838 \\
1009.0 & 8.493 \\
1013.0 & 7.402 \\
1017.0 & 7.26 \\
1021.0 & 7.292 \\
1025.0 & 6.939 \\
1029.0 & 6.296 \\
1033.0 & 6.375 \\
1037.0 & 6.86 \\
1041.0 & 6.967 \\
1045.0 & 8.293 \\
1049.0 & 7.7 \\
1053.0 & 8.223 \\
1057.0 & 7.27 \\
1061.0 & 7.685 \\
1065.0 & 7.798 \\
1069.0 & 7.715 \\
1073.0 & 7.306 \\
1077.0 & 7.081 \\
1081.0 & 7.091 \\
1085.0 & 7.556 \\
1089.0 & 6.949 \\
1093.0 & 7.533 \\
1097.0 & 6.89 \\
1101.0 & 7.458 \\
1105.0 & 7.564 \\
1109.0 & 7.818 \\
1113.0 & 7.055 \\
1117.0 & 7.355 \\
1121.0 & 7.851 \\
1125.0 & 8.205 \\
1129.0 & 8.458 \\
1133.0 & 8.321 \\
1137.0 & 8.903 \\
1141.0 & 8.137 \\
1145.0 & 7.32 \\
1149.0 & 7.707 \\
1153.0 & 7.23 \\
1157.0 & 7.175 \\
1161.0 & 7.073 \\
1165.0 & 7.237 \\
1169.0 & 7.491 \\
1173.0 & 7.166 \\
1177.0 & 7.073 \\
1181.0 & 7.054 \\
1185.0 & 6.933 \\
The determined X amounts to 4.4 deg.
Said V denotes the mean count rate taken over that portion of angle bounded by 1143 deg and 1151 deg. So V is 7.51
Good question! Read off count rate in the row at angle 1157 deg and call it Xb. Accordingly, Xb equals 7.175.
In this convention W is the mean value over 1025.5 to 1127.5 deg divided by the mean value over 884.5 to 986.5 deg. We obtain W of 0.87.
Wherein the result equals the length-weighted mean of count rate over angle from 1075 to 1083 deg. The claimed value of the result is 7.09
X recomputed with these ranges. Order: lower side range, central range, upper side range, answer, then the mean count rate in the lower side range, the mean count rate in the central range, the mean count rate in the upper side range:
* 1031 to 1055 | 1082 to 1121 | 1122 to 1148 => 2.6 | 7.4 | 7.37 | 8.19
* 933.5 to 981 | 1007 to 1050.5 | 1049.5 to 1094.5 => 3.1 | 8.37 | 7.26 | 7.48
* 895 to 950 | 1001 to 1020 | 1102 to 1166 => 1.2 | 8.67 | 7.73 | 7.72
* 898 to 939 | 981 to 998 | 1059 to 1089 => 0.4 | 8.77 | 7.95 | 7.43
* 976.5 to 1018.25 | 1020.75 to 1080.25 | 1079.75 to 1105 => 1.8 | 7.88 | 7.32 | 7.28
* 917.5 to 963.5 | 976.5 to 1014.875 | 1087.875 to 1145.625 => 1.6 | 8.51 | 7.94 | 7.74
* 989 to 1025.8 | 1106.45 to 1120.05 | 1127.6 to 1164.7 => 0.5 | 7.65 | 7.45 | 7.78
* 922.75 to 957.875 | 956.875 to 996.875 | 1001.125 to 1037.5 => -1.2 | 8.52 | 8.16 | 7.24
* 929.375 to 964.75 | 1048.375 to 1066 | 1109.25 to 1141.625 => 1.0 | 8.45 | 7.73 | 8.02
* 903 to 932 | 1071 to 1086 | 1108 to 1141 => 1.7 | 8.78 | 7.24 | 8.01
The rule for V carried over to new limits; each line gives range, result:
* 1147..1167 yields 7.28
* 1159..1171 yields 7.27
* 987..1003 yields 7.81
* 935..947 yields 8.55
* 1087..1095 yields 7.24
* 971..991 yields 8.22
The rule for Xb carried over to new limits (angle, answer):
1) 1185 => 6.933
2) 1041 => 6.967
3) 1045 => 8.293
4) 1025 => 6.939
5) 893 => 8.314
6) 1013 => 7.402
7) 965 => 8.738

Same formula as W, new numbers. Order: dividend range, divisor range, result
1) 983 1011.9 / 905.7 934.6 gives 0.91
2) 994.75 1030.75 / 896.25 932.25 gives 0.85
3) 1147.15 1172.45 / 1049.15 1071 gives 0.94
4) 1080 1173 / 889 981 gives 0.89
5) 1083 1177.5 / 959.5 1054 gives 0.98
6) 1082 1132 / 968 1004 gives 0.94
